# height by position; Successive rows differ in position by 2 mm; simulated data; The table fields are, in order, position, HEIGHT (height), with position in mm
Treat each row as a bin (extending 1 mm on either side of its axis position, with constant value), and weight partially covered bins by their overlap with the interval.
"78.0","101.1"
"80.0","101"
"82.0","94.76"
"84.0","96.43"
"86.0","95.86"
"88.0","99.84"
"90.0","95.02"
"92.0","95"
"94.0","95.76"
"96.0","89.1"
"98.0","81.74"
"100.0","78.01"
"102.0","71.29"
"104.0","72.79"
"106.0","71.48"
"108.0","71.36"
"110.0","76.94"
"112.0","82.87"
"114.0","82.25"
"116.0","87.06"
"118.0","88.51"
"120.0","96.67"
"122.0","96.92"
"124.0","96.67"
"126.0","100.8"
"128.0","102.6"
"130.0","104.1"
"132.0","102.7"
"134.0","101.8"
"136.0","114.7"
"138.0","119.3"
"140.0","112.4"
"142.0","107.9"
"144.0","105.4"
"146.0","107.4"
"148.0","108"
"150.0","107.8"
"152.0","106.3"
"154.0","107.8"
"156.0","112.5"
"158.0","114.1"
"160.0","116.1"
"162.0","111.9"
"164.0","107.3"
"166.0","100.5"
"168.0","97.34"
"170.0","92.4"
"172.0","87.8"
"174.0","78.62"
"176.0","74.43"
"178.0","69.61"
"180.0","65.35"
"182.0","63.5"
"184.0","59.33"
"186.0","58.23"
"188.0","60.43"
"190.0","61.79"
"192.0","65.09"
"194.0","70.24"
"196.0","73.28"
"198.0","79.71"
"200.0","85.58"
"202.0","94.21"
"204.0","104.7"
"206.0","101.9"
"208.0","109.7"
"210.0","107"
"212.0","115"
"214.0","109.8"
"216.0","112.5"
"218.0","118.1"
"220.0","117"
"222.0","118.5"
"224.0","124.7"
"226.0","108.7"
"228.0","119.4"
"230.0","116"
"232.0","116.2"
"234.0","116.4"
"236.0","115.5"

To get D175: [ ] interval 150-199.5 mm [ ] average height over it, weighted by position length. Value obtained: 85.2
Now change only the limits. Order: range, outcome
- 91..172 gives 97.3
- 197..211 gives 97.5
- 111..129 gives 92.7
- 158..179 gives 94.6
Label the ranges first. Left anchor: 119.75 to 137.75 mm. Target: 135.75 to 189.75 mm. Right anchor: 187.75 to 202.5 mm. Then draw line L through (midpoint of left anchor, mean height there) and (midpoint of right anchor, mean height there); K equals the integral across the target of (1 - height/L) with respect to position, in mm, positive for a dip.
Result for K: -3.4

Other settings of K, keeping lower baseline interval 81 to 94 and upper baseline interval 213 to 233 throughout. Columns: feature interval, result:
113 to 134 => 1.1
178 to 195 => 7.3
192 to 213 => 3.8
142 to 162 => -0.7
